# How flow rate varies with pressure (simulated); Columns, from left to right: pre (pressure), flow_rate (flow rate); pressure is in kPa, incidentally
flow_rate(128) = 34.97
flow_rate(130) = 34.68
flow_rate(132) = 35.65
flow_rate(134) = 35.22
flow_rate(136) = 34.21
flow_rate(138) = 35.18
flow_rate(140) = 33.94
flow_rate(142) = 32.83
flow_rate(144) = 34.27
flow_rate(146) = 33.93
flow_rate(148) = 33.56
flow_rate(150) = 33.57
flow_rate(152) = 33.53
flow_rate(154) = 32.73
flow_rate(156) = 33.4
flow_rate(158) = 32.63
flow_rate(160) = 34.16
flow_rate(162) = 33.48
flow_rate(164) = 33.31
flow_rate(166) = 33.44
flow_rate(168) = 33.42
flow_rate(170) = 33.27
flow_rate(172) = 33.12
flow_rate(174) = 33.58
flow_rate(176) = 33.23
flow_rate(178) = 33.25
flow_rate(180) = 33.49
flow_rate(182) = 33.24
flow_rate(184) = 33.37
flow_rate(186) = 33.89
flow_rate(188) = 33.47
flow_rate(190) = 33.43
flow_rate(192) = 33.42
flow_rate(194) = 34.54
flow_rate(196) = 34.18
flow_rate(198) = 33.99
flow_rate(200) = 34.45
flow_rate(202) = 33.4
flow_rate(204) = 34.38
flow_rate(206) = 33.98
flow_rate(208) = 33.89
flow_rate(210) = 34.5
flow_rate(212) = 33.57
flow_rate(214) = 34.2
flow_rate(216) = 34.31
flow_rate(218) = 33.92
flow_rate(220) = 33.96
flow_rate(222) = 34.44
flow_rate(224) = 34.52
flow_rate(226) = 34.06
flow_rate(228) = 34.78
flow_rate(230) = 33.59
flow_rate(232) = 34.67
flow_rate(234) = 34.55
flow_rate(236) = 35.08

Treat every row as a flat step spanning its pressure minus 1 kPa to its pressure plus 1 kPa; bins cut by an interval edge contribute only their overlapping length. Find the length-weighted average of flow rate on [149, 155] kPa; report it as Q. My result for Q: 33.3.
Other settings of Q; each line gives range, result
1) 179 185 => 33.4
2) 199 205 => 34.1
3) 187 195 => 33.7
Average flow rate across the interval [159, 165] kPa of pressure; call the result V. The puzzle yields 33.6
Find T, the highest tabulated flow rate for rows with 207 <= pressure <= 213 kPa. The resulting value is 34.5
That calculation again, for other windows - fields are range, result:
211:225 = 34.52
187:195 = 34.54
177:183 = 33.49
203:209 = 34.38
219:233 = 34.78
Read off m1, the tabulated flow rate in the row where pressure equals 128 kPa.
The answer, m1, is 34.97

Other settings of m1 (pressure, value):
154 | 32.73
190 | 33.43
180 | 33.49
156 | 33.4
